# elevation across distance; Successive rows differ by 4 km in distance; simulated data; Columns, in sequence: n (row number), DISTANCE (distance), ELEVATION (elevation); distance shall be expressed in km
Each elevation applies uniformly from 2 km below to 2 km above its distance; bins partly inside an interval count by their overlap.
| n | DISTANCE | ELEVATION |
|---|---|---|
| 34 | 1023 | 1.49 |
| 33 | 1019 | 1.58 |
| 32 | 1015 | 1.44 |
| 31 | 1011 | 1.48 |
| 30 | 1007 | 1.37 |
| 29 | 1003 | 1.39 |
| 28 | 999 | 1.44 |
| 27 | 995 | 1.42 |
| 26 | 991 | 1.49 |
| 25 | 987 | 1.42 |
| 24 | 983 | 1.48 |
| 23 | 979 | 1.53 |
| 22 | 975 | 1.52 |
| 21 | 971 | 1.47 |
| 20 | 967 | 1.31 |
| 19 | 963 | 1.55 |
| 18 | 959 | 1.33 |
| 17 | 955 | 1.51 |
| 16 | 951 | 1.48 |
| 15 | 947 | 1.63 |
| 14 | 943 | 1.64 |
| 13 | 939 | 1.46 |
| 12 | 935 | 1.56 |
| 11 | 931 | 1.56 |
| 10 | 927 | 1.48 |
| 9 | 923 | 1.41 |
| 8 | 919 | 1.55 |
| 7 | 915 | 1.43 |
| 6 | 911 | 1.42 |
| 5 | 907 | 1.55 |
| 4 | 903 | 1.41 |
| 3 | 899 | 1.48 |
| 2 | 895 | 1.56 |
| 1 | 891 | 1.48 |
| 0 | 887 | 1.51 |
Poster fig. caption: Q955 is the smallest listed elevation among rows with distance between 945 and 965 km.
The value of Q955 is 1.33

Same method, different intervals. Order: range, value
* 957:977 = 1.31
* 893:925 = 1.41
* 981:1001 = 1.42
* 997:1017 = 1.37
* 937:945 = 1.46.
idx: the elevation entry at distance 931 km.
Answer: 1.56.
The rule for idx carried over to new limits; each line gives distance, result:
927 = 1.48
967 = 1.31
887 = 1.51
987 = 1.42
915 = 1.43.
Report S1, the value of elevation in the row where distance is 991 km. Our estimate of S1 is 1.49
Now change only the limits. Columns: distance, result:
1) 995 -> 1.42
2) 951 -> 1.48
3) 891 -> 1.48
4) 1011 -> 1.48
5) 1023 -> 1.49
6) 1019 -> 1.58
